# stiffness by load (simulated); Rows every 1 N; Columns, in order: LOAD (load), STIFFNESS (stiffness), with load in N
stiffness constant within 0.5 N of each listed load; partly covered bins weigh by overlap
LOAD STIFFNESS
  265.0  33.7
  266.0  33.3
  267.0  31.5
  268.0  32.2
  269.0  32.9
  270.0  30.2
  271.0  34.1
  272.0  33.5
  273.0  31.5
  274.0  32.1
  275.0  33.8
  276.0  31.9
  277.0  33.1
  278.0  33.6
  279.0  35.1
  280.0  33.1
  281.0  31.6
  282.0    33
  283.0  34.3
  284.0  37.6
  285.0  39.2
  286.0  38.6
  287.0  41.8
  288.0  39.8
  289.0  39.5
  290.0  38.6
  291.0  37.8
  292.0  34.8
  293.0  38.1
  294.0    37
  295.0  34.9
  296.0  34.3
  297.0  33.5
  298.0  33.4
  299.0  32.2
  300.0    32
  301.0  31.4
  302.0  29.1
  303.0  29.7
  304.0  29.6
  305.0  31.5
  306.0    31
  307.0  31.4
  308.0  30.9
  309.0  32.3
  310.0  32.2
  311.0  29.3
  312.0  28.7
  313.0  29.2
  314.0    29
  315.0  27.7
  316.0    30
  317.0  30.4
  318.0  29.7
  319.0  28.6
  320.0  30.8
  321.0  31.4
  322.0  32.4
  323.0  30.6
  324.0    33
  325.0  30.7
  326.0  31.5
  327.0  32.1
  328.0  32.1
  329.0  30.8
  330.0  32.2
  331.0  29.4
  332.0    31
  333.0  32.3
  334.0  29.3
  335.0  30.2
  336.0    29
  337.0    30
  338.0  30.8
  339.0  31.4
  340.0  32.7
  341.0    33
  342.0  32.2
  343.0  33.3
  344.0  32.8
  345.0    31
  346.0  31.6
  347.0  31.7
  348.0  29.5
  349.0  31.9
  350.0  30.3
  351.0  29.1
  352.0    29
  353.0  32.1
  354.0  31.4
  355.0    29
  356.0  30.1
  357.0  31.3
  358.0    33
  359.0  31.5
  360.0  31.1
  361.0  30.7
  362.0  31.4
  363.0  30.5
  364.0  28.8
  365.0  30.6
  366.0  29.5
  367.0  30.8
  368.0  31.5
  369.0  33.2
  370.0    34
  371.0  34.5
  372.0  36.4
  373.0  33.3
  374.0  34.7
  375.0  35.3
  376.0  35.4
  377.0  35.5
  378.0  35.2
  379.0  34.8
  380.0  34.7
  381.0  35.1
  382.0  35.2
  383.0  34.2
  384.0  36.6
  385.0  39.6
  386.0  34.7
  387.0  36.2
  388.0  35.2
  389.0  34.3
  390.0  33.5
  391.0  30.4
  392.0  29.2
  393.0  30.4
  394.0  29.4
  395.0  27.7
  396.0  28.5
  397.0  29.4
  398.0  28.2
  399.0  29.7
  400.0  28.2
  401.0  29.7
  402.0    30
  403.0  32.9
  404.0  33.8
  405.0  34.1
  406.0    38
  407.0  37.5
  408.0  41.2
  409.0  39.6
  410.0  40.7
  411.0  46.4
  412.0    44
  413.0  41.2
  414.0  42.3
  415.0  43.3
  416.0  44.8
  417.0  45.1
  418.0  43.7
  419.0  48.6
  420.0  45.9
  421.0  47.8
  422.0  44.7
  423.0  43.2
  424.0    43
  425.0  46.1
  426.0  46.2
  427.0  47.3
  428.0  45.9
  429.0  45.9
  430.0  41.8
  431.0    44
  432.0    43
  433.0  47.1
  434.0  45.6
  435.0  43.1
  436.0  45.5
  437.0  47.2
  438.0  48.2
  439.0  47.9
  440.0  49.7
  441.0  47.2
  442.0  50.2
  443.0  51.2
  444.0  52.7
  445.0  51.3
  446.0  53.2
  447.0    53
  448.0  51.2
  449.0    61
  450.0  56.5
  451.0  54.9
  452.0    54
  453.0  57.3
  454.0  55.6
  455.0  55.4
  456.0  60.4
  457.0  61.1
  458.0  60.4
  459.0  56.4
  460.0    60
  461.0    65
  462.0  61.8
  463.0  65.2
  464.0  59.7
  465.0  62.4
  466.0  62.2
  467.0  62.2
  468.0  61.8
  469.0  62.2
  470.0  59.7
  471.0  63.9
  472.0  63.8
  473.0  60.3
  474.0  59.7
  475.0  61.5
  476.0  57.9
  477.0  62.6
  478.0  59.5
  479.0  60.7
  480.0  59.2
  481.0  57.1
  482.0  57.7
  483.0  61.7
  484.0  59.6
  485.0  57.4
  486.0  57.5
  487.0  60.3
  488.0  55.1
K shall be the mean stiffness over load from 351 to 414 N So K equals 33.5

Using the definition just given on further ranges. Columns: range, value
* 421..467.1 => 52.2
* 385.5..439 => 39.4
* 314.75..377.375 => 31.5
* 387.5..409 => 32.1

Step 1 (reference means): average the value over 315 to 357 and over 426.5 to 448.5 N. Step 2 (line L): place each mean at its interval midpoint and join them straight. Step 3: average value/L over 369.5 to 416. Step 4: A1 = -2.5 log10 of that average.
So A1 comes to 0.16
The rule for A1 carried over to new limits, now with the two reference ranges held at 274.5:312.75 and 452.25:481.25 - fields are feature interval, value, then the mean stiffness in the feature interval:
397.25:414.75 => 0.37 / 36.3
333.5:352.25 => 0.31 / 31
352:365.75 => 0.39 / 30.8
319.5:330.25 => 0.22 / 31.6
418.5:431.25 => 0.19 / 45.4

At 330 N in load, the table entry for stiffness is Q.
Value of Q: 32.2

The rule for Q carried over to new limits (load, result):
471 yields 63.9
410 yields 40.7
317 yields 30.4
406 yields 38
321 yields 31.4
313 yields 29.2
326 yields 31.5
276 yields 31.9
